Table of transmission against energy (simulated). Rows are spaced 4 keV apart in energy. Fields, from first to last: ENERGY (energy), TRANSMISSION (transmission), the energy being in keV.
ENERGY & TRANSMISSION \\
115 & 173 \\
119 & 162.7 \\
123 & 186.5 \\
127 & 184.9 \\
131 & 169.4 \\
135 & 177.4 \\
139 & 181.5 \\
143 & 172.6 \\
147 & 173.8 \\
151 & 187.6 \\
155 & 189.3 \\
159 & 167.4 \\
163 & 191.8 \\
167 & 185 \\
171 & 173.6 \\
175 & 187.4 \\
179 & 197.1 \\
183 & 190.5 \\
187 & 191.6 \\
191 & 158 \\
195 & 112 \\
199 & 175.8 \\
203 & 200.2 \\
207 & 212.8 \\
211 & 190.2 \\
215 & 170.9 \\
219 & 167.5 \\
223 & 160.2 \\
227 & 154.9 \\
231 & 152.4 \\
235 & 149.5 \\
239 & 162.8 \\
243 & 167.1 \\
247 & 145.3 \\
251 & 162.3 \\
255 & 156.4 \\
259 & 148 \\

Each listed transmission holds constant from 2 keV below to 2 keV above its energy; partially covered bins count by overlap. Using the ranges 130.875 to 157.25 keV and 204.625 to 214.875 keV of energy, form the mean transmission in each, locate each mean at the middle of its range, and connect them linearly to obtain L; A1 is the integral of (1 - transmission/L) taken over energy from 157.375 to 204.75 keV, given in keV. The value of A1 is 2.8 keV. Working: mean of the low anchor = 179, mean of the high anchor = 196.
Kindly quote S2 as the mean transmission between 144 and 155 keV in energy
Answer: 182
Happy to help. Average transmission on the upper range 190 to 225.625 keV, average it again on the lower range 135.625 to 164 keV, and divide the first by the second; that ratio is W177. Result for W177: 0.96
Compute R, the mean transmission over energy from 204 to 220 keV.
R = 187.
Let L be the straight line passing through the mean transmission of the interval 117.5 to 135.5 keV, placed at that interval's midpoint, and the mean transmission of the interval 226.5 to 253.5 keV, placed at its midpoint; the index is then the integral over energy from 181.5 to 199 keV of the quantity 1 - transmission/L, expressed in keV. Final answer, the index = 0.2 keV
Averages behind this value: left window 176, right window 156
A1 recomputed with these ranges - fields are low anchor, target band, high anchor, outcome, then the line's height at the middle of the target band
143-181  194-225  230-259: -1.5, 168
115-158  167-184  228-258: -1.7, 170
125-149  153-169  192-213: -0.6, 177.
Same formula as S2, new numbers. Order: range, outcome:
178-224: 177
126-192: 181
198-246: 171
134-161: 179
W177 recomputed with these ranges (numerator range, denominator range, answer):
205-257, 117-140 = 0.94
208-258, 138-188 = 0.88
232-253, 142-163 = 0.87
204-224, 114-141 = 1.03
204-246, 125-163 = 0.94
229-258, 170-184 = 0.83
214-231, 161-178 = 0.87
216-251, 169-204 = 0.90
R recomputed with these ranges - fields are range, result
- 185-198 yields 156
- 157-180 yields 183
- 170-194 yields 180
